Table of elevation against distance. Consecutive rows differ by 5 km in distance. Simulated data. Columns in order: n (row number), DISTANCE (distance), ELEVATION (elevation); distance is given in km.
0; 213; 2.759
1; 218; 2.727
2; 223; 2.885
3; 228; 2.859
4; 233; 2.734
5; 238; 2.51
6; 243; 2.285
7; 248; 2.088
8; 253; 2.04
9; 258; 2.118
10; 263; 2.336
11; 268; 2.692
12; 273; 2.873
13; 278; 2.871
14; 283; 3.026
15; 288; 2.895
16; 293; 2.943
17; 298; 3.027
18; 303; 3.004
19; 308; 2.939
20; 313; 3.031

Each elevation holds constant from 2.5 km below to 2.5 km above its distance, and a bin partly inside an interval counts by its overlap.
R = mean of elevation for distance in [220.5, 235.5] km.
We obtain 2.83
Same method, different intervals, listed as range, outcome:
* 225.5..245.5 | 2.6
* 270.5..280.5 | 2.87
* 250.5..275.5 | 2.41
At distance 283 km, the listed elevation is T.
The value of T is 3.026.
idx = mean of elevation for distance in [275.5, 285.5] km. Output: 2.95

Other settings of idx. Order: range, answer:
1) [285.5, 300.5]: 2.96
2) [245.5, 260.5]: 2.08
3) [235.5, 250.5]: 2.29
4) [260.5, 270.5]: 2.51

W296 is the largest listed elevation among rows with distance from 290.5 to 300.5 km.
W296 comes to 3.027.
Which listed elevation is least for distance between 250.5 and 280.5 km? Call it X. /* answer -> 2.04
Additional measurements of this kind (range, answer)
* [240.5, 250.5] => 2.088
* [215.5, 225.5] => 2.727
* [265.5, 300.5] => 2.692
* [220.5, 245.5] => 2.285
